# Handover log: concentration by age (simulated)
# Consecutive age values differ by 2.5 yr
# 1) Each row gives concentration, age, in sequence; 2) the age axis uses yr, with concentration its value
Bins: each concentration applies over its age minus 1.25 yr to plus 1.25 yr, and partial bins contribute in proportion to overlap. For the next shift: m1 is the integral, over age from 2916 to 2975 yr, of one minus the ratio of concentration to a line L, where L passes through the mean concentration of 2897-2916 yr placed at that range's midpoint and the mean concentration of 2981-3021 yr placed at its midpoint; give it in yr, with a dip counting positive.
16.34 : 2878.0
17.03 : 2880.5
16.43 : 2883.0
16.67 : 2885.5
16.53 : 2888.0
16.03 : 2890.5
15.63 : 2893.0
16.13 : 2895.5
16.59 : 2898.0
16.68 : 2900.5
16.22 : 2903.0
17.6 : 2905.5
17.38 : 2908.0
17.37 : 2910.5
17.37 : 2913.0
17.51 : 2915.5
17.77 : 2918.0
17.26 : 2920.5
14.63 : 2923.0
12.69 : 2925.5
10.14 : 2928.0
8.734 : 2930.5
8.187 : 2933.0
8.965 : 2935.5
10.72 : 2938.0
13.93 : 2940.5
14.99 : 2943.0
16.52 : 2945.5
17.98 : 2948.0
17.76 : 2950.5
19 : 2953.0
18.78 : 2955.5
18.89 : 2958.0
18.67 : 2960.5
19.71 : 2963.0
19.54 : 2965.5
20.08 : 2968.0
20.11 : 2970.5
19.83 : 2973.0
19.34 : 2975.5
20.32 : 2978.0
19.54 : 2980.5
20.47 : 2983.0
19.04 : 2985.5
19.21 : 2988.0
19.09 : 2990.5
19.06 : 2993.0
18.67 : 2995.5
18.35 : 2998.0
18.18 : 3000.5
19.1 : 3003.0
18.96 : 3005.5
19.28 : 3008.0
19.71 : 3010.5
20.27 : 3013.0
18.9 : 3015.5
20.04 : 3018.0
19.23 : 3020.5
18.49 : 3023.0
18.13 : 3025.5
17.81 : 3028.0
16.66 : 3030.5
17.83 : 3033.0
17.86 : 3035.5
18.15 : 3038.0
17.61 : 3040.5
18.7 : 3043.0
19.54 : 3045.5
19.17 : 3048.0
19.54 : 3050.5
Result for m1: 6.85 yr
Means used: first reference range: 17.1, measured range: 15.9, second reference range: 19.2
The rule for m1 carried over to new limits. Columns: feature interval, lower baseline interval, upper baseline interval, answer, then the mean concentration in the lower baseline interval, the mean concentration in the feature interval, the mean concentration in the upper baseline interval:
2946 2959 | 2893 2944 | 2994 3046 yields -2.0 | 14.6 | 18.4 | 18.6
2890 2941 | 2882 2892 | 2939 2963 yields 6.6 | 16.4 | 14.6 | 17.4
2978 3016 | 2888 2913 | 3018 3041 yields -3.2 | 16.7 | 19.2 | 18.1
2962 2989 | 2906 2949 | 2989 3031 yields -4.5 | 14.3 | 19.7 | 18.9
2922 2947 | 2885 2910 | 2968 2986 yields 8.5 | 16.6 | 12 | 19.9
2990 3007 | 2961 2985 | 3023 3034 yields 0.1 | 19.8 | 18.8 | 17.7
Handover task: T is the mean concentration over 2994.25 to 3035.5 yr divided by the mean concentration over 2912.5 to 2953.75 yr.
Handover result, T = 1.31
